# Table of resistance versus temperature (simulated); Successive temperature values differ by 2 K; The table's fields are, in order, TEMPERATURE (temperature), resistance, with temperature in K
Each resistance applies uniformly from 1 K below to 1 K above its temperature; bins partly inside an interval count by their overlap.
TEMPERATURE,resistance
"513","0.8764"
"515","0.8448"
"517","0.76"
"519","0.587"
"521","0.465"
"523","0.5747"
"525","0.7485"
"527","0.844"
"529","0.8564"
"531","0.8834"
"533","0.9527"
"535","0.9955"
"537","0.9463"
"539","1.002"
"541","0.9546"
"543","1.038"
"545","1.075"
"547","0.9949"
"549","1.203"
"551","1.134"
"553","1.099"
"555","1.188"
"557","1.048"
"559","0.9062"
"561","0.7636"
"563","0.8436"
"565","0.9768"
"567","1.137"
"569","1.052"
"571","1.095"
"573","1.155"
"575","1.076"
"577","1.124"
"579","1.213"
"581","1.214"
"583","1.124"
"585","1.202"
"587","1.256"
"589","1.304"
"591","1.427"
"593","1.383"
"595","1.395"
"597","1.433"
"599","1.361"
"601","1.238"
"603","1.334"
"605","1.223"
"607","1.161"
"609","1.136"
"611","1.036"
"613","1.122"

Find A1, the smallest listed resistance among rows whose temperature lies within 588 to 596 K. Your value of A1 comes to 1.304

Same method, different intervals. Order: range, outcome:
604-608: 1.161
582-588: 1.124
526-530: 0.844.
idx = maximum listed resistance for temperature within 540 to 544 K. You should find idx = 1.038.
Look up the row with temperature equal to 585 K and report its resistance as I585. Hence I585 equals 1.202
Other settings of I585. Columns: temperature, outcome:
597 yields 1.433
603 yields 1.334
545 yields 1.075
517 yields 0.76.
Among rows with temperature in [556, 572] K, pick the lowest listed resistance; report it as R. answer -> 0.7636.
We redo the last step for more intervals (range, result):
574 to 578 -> 1.076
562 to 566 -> 0.8436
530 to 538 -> 0.8834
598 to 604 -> 1.238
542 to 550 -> 0.9949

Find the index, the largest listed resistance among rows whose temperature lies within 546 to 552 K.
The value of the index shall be 1.203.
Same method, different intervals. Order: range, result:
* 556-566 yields 1.048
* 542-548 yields 1.075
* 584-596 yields 1.427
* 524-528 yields 0.844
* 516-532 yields 0.8834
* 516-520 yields 0.76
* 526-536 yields 0.9955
